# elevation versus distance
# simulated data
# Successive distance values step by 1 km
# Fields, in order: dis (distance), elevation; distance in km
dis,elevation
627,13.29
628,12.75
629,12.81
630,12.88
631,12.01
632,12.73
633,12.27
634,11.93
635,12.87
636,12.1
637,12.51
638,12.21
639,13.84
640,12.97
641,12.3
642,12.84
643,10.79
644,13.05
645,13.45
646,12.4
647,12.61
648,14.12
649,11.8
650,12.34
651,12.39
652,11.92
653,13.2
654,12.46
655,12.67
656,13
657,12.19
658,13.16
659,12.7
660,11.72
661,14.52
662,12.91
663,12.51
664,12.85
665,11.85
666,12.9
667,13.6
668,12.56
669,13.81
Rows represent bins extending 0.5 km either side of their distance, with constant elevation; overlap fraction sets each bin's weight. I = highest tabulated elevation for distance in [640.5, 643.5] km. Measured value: 12.84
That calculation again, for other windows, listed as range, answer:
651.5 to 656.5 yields 13.2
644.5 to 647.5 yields 13.45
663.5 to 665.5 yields 12.85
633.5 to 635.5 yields 12.87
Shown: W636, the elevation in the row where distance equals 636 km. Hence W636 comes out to 12.1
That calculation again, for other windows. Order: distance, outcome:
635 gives 12.87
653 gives 13.2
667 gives 13.6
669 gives 13.81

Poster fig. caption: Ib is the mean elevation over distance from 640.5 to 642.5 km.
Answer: 12.6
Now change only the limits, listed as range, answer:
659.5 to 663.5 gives 12.9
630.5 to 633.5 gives 12.3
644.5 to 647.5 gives 12.8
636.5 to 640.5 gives 12.9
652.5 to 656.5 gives 12.8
